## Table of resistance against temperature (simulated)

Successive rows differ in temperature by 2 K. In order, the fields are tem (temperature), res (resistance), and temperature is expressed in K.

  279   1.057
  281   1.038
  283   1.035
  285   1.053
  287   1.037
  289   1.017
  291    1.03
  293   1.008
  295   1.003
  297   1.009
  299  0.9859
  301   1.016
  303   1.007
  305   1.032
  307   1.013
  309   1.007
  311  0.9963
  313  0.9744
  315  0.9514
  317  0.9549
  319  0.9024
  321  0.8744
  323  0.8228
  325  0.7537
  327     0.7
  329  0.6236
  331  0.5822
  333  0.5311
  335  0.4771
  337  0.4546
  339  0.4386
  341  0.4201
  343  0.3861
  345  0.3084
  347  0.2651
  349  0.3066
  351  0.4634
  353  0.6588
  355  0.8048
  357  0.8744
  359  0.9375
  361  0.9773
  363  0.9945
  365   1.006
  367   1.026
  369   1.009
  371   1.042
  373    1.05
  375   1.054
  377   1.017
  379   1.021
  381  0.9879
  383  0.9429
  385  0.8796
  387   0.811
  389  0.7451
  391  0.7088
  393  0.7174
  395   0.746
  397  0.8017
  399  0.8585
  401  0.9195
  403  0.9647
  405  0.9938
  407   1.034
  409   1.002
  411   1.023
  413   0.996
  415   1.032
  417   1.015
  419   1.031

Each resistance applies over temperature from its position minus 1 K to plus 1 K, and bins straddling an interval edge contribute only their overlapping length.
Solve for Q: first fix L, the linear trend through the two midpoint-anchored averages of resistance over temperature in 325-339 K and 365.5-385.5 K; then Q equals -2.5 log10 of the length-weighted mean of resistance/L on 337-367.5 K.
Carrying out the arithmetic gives 0.228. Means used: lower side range 0.566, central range 0.645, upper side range 1.01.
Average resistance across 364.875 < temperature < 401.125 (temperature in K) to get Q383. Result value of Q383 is 0.91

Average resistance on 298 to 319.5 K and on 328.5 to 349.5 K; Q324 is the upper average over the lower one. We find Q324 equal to 0.44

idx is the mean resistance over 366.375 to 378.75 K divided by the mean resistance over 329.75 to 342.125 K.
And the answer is 2.1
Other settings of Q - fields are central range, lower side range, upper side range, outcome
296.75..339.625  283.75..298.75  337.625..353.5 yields -0.145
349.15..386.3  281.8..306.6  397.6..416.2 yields 0.087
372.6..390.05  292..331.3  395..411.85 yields -0.011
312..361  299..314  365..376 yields 0.485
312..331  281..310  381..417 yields 0.196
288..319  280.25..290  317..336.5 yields -0.130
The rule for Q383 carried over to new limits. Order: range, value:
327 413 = 0.784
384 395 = 0.77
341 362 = 0.59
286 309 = 1.01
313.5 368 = 0.688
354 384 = 0.983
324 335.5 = 0.617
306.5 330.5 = 0.872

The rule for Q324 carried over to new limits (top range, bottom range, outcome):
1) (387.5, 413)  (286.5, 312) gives 0.87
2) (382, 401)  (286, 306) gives 0.80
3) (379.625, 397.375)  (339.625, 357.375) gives 1.69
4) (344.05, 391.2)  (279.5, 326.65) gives 0.85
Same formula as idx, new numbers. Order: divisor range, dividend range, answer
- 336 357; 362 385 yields 2.14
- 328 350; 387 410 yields 1.97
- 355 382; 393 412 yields 0.92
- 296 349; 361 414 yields 1.26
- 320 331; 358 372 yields 1.35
